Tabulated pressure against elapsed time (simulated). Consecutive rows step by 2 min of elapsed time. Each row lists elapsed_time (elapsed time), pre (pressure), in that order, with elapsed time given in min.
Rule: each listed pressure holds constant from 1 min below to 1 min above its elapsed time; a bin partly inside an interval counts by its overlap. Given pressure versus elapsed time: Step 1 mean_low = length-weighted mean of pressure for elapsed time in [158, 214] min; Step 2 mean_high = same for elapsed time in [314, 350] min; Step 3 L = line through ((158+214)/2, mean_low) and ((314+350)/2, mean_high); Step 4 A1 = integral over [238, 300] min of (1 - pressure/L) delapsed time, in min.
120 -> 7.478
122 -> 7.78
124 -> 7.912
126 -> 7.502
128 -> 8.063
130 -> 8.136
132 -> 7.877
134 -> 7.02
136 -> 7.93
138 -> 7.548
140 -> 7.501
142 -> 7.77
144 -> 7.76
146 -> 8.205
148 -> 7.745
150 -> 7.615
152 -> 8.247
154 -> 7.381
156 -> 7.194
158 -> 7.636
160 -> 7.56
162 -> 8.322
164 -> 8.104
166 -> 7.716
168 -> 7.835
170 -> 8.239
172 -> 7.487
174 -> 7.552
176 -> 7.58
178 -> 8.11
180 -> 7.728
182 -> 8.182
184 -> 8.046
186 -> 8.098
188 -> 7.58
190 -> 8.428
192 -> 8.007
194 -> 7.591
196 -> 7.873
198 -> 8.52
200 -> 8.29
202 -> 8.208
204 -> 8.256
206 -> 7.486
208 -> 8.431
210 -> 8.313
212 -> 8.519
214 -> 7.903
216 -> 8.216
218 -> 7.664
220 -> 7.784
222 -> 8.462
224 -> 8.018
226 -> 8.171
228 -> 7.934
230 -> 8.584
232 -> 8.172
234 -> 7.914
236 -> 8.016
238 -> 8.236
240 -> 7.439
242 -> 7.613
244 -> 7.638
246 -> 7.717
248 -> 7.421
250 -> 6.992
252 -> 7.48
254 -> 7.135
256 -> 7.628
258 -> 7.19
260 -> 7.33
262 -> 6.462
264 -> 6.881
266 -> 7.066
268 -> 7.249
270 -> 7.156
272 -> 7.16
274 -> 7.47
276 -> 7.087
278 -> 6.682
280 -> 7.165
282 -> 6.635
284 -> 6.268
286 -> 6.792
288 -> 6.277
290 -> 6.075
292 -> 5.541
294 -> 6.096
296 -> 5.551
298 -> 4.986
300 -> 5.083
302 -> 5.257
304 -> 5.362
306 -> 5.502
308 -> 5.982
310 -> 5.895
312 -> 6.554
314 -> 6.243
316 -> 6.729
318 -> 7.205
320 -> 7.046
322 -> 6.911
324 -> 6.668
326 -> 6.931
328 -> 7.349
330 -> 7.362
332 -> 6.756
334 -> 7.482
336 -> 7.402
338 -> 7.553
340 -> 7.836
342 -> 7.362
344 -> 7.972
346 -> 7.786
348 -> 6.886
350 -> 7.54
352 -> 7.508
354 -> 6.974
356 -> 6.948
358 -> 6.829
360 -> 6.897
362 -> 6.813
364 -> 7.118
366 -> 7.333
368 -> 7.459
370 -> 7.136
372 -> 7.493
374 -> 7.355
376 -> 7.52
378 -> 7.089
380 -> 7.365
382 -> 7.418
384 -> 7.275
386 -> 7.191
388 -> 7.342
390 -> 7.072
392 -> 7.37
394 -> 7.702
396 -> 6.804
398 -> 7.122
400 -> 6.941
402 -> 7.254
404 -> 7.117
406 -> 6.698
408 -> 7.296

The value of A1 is 5.7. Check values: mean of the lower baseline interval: 7.99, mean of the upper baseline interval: 7.23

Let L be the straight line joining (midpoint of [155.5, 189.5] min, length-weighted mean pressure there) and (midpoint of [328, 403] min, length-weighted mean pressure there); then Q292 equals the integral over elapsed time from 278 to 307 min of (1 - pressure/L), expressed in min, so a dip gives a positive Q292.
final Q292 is 6.1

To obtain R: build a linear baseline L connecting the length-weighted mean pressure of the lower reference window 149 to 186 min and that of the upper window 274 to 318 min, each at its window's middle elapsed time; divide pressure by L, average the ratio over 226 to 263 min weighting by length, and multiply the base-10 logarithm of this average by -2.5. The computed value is -0.12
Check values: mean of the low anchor 7.82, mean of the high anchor 6.14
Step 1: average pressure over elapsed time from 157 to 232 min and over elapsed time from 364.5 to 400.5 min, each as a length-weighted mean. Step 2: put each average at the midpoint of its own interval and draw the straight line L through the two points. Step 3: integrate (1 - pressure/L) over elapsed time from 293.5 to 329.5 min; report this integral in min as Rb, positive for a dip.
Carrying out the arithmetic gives 6.4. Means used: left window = 8.01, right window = 7.28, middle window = 6.2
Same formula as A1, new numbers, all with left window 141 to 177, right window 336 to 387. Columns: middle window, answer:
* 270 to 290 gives 1.8 min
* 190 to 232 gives -2.6 min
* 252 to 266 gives 0.8 min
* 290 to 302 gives 3.2 min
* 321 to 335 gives 0.6 min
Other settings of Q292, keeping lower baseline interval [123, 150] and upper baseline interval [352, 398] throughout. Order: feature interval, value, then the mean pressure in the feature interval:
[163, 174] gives -0.2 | 7.85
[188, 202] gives -0.8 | 8.09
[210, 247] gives -2.3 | 8.01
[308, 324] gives 1.6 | 6.61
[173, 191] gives -0.6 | 7.92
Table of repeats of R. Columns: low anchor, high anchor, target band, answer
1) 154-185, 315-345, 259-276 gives 0.05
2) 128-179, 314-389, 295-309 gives 0.34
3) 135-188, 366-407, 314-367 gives 0.03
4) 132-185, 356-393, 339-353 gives -0.04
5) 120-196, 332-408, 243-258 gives 0.02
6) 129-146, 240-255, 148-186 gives -0.02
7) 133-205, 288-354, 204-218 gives -0.08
